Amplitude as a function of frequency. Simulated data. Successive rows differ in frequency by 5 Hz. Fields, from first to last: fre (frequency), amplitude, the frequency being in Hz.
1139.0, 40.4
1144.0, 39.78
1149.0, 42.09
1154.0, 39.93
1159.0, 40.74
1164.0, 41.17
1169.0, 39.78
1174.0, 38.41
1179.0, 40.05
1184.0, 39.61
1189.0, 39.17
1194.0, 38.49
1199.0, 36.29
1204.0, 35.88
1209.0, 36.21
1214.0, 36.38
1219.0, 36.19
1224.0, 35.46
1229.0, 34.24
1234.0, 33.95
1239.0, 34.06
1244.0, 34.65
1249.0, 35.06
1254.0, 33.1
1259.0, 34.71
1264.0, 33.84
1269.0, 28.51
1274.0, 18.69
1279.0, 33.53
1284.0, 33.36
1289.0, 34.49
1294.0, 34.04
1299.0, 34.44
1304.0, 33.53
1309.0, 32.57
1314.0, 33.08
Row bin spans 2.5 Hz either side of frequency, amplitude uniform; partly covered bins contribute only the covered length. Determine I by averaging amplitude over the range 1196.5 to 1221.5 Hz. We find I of 36.2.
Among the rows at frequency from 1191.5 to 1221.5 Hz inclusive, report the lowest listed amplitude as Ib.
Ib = 35.88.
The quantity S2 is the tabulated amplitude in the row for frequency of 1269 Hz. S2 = 28.51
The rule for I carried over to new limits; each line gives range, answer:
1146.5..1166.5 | 41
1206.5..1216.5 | 36.3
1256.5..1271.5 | 32.4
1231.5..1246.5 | 34.2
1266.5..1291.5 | 29.7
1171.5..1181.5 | 39.2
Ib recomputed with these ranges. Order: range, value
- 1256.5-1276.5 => 18.69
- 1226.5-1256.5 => 33.1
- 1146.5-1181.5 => 38.41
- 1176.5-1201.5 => 36.29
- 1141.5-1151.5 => 39.78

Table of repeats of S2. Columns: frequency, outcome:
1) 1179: 40.05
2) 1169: 39.78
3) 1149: 42.09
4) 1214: 36.38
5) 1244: 34.65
